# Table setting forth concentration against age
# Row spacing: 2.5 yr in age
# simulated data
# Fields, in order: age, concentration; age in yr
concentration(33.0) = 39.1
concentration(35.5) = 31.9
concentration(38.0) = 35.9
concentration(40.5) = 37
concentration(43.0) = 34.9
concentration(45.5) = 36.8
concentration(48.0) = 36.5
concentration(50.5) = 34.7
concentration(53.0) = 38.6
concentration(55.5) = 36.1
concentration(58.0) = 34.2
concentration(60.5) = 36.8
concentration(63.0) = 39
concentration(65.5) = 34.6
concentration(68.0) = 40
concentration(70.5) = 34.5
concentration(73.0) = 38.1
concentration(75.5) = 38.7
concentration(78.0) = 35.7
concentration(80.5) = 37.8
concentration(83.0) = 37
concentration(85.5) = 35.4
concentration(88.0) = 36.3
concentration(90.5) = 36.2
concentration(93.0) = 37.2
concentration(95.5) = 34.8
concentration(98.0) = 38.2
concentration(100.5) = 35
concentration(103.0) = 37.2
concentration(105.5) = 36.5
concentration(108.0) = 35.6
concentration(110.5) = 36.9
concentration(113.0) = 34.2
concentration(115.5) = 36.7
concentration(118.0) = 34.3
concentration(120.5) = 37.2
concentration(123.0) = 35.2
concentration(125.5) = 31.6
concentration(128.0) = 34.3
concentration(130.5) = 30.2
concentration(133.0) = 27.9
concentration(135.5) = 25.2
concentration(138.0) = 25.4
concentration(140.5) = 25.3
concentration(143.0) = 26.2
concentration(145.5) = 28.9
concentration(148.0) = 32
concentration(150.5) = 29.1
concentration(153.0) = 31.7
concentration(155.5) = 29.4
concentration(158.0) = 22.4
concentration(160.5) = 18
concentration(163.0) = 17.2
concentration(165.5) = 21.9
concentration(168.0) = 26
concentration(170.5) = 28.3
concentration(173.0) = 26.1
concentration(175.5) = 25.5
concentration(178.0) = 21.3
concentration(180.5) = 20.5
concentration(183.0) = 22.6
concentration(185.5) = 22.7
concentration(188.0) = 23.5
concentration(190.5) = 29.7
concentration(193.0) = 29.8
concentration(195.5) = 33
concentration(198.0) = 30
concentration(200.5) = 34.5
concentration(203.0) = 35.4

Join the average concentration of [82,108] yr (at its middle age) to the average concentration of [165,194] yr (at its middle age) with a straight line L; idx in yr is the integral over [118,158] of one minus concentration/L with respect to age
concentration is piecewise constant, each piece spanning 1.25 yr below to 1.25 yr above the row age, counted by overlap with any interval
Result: 0.8 yr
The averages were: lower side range 36.3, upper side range 24.9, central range 29.9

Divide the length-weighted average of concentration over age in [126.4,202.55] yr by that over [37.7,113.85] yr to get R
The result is 0.7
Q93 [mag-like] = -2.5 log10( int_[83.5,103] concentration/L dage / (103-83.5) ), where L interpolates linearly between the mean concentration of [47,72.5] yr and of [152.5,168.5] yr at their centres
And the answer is -0.131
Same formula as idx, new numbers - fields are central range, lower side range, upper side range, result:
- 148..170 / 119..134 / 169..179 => 2.2 yr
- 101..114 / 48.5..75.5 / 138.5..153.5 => -1.5 yr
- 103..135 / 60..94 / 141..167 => -3.4 yr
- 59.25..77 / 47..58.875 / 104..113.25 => -0.6 yr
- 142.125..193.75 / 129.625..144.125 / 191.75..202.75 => 7.1 yr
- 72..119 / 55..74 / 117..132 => -1.7 yr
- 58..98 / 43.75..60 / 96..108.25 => -0.5 yr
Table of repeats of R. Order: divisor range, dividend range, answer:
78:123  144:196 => 0.71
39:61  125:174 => 0.74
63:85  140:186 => 0.67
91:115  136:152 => 0.77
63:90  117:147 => 0.82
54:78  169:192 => 0.67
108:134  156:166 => 0.60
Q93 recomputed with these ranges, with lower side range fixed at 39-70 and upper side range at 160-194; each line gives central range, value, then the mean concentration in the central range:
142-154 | -0.11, 29.6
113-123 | -0.19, 35.7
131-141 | 0.07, 26.3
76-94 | -0.10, 36.6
